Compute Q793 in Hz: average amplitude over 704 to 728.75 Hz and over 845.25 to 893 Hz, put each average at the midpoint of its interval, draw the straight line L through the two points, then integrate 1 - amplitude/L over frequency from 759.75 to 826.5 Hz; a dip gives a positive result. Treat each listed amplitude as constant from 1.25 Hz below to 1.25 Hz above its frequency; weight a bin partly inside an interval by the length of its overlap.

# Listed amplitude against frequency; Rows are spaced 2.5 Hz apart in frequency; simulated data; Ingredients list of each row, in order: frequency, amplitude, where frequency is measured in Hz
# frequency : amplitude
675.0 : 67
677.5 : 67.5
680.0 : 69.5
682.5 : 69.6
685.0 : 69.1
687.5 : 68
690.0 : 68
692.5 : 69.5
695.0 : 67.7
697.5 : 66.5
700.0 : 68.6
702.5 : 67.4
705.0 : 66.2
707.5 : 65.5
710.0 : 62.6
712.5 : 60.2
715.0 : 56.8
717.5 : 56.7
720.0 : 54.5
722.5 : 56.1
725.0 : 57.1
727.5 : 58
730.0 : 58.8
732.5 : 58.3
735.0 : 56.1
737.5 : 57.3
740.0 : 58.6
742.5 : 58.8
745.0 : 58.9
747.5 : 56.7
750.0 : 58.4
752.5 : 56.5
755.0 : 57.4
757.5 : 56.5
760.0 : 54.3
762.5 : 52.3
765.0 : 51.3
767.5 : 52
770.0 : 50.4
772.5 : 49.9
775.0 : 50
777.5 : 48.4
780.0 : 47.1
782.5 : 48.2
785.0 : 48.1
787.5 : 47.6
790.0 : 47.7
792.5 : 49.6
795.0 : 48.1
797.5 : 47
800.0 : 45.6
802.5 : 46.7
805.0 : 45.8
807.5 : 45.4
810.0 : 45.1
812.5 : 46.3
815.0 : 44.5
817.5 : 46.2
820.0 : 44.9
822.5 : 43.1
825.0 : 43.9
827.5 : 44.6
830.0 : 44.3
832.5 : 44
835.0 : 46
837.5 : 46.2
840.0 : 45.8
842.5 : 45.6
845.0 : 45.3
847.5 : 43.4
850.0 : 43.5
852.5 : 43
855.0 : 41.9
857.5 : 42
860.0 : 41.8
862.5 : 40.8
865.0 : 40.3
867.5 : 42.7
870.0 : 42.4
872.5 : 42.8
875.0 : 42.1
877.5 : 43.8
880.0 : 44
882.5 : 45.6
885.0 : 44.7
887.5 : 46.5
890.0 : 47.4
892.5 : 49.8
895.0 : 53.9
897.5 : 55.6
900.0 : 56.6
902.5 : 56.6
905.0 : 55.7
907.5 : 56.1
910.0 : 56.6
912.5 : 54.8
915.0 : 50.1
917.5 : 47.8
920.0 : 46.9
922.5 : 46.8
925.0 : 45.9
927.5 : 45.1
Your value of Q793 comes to 4.88 Hz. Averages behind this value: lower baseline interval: 59.3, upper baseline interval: 43.5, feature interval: 47.6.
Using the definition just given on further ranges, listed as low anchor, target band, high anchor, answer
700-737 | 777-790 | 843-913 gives 1.62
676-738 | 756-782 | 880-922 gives 3.57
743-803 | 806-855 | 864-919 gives 5.32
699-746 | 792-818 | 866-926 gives 3.96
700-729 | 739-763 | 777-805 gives -1.18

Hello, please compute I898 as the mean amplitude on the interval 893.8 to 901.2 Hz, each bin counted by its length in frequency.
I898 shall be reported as 55.4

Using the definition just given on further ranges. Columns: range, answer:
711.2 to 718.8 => 57.9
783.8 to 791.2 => 47.8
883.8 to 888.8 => 45.6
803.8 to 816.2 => 45.4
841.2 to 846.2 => 45.5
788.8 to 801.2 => 47.6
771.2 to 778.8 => 49.4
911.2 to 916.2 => 52.5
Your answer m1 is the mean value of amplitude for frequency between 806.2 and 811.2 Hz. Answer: 45.3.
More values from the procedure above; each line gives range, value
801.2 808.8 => 46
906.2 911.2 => 56.3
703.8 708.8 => 65.8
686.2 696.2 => 68.3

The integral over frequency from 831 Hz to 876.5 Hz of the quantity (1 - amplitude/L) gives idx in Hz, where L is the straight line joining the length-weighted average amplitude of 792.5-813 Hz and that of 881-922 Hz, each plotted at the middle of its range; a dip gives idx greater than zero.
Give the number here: 5.3 Hz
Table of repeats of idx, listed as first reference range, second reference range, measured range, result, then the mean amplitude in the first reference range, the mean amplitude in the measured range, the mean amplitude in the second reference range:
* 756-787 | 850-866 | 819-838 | 0.1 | 50.7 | 44.6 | 41.8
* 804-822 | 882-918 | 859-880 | 3.2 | 45.4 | 42.2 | 52.1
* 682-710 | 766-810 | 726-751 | 0.2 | 67.5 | 58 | 48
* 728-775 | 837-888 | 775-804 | 2.1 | 55.6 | 47.7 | 43.5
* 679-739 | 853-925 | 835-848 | 1.6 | 62.8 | 45.4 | 47.6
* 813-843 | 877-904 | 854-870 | 2.0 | 44.9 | 41.6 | 49.7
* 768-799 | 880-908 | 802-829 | 2.3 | 48.6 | 45.1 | 51.2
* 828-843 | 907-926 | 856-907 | 1.5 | 45.3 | 46.9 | 50.5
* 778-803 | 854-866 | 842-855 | -0.4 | 47.6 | 43.9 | 41.4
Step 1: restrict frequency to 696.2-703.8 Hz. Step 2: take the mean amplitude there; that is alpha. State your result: 67.5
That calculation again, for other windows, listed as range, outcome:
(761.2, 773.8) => 51.2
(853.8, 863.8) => 41.6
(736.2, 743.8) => 58.2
